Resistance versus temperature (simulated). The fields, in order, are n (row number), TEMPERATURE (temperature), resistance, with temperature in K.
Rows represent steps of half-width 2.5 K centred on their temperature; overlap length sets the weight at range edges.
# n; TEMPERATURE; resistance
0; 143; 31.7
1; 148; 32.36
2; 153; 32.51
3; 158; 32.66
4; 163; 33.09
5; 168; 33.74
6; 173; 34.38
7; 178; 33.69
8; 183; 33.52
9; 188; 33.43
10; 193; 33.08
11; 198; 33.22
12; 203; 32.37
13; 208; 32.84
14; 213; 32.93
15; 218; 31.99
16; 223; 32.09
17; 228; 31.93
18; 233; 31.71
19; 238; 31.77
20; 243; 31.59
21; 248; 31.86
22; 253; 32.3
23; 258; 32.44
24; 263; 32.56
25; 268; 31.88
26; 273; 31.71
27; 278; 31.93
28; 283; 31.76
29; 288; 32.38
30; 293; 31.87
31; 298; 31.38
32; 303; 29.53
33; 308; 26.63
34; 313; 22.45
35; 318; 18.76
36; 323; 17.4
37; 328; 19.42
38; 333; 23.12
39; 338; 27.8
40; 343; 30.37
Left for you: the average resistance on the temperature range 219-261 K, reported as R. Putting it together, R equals 32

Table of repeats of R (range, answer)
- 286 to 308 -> 30.7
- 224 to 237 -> 31.8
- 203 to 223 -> 32.5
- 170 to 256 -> 32.6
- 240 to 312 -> 31.2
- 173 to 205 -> 33.3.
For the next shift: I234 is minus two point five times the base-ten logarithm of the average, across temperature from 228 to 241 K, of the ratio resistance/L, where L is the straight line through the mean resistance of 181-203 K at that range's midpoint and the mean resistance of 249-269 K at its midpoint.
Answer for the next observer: 0.03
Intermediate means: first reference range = 33.2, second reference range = 32.3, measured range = 31.8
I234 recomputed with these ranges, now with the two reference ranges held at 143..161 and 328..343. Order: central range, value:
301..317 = 0.04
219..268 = -0.11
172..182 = -0.08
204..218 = -0.09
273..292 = -0.17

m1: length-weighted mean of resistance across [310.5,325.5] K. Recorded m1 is 19.5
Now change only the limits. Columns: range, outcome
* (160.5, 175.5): 33.7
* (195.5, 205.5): 32.8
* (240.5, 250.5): 31.7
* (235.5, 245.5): 31.7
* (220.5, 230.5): 32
